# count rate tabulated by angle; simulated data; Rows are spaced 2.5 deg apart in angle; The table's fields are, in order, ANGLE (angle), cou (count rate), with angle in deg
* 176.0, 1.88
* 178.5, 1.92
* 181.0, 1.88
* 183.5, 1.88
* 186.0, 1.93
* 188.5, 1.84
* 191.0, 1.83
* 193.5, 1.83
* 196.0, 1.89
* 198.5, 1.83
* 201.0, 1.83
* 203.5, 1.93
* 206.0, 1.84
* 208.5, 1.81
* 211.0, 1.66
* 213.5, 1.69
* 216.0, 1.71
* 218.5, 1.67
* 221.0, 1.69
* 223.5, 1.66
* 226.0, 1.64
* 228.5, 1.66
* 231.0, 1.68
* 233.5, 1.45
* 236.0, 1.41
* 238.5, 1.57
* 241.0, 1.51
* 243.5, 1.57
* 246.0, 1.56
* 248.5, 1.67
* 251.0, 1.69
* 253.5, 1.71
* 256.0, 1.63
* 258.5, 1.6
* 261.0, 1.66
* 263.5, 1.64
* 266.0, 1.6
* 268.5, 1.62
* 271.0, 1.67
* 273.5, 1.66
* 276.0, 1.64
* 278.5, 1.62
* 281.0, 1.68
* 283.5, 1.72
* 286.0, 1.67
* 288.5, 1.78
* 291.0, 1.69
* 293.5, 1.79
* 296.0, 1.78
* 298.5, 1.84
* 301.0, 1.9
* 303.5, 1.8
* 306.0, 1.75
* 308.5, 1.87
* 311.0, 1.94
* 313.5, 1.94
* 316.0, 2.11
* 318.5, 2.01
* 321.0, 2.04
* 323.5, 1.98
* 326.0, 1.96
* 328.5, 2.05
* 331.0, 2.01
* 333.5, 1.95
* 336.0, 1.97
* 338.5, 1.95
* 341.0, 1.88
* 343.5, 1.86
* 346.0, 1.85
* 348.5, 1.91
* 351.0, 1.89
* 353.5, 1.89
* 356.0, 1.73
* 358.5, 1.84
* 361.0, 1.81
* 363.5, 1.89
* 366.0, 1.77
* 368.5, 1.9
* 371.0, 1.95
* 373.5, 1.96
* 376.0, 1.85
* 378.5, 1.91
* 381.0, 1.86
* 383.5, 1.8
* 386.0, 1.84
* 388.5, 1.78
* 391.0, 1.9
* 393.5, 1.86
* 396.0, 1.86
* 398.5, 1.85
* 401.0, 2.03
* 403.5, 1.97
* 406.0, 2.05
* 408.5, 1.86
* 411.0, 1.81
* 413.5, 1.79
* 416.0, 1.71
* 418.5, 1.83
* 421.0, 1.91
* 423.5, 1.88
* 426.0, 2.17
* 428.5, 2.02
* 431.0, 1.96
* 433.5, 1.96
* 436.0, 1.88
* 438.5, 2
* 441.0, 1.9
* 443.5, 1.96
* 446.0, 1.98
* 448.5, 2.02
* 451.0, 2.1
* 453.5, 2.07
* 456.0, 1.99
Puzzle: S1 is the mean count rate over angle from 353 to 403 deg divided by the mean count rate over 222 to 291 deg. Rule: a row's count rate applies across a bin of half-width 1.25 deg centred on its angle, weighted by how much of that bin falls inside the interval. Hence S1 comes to 1.14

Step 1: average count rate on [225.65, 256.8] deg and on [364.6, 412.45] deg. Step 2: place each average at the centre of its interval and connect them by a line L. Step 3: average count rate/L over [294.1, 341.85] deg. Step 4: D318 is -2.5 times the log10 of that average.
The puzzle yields -0.11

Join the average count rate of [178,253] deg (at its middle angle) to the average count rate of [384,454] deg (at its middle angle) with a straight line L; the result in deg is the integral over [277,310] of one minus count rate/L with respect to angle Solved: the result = 0.7 deg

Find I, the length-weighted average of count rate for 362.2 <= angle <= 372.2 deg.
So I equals 1.88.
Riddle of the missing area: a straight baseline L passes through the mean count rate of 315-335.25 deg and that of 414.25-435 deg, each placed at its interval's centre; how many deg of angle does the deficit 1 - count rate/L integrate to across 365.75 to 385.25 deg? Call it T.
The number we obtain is 0.9 deg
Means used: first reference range 2.01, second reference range 1.93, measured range 1.88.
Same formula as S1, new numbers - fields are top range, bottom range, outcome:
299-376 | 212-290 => 1.17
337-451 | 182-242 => 1.10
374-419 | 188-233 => 1.06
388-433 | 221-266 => 1.18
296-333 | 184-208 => 1.04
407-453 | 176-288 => 1.13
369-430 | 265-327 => 1.05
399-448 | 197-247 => 1.16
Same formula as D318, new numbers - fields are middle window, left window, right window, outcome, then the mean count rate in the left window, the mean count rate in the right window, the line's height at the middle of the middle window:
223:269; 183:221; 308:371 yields 0.15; 1.81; 1.92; 1.84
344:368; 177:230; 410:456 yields 0.03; 1.79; 1.94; 1.89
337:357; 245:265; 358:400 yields -0.04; 1.65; 1.86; 1.81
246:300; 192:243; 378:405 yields 0.05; 1.7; 1.88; 1.75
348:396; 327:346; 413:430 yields 0.04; 1.95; 1.91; 1.93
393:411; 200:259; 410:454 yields -0.01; 1.66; 1.94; 1.9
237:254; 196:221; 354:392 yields 0.12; 1.78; 1.85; 1.79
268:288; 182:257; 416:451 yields 0.07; 1.71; 1.96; 1.78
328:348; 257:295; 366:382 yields -0.07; 1.67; 1.9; 1.81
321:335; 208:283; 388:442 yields -0.13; 1.63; 1.91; 1.77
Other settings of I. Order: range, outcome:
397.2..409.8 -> 1.95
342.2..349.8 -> 1.87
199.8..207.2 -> 1.87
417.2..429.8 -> 1.96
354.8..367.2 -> 1.81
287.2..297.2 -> 1.76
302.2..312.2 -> 1.84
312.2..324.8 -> 2.02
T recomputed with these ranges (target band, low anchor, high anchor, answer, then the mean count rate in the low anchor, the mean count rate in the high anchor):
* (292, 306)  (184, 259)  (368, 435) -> -0.2 deg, 1.7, 1.9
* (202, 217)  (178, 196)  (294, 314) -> 0.7 deg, 1.87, 1.85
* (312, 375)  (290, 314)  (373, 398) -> -2.8 deg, 1.83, 1.86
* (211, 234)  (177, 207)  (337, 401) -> 2.6 deg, 1.87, 1.87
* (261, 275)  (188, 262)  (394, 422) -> 0.8 deg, 1.69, 1.88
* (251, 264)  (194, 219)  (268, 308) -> 0.7 deg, 1.79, 1.73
